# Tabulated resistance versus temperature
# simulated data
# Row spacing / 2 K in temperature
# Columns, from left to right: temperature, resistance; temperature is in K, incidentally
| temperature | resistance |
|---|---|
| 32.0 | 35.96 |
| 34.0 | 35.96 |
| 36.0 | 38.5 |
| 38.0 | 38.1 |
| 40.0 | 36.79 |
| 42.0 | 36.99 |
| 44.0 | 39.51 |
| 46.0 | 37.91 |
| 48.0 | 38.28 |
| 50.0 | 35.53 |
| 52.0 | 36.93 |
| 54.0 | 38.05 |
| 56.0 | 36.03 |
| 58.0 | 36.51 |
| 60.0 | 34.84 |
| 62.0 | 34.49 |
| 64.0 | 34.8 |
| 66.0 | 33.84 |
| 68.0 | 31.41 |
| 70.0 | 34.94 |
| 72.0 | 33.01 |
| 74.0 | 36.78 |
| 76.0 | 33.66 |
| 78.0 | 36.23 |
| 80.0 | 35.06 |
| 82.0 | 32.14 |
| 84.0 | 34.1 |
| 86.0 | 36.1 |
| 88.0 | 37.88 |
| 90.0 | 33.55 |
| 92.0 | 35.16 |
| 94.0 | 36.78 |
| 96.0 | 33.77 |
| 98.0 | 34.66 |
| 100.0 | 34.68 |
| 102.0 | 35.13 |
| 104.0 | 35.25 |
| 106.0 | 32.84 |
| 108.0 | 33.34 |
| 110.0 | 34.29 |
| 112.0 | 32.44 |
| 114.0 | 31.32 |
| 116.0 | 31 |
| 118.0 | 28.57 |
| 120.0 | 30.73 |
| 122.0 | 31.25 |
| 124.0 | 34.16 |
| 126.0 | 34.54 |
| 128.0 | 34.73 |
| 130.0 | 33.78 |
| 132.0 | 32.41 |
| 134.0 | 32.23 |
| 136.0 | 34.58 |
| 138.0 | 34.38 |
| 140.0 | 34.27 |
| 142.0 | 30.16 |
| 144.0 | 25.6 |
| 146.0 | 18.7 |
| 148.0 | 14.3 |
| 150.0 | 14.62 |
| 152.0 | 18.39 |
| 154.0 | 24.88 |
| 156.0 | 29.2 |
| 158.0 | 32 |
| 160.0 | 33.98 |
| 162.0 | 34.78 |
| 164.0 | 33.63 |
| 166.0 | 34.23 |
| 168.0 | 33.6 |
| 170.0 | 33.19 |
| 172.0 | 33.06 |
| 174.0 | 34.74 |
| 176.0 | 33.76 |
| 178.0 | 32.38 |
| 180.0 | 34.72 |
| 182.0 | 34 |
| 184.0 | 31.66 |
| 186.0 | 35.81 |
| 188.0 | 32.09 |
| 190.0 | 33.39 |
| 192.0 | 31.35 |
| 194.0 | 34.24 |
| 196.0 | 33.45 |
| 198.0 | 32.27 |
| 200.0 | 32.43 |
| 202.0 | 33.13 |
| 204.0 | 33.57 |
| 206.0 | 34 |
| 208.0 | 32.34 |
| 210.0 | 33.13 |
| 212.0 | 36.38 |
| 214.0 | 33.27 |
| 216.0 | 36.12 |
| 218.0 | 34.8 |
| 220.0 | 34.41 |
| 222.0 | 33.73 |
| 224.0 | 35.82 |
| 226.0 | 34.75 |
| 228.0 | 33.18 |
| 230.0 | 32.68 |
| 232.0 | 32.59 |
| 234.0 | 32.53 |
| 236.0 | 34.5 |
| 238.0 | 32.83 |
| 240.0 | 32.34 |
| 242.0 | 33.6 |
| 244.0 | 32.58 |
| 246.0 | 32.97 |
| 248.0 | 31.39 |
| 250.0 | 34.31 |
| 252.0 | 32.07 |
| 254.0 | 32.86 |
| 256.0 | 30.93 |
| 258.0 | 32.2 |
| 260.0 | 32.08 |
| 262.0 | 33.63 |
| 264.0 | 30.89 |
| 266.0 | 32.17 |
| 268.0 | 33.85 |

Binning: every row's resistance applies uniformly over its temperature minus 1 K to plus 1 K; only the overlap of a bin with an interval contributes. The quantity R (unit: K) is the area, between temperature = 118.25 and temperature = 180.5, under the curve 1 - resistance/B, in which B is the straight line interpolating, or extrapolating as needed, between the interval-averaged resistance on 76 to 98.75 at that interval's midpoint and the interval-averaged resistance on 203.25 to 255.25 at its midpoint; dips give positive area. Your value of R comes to 7.0 K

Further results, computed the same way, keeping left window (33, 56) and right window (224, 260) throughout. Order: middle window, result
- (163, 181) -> 0.4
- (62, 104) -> 2.1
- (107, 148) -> 5.0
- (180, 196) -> 0.4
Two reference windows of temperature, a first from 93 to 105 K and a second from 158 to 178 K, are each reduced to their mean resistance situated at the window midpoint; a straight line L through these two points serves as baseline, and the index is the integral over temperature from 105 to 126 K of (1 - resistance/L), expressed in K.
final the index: 1.58 K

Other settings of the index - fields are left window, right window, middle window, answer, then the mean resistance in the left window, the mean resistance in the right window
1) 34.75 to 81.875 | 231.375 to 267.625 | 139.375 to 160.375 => 5.9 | 35.9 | 32.6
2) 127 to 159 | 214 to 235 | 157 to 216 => -4.7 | 27.8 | 34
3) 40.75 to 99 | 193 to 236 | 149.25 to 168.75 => 3.0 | 35.5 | 33.8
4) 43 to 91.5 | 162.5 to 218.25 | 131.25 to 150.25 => 3.8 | 35.5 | 33.6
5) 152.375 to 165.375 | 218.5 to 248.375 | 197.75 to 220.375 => -0.9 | 30.9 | 33.4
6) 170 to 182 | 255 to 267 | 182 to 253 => -1.2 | 33.7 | 32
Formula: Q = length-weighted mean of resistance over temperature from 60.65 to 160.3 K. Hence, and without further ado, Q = 31.9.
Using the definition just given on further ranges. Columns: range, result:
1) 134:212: 31.1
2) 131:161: 27.3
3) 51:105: 35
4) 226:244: 33.1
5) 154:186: 33.1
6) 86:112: 34.7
